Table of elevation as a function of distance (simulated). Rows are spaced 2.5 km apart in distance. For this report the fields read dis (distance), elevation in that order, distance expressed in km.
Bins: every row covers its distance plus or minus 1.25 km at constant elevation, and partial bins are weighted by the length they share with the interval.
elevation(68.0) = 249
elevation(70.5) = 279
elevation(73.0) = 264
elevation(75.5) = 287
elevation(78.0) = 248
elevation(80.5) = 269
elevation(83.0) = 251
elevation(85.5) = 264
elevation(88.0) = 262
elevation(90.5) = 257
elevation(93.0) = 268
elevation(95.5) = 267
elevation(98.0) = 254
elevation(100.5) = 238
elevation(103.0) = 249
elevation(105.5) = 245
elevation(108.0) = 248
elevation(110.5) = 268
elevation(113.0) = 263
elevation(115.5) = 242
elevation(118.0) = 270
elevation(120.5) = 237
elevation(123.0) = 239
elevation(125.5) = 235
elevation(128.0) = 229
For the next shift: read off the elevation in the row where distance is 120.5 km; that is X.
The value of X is 237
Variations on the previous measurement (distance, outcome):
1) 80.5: 269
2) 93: 268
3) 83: 251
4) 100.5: 238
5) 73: 264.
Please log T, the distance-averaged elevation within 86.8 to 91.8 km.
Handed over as 260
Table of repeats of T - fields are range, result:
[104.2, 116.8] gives 253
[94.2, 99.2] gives 261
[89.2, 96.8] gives 264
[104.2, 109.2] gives 247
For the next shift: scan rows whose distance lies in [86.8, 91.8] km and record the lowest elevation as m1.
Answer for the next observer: 257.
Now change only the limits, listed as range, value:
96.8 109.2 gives 238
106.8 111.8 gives 248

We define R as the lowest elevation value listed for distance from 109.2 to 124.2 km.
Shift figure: 237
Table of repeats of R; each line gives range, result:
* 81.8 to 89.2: 251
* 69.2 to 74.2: 264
